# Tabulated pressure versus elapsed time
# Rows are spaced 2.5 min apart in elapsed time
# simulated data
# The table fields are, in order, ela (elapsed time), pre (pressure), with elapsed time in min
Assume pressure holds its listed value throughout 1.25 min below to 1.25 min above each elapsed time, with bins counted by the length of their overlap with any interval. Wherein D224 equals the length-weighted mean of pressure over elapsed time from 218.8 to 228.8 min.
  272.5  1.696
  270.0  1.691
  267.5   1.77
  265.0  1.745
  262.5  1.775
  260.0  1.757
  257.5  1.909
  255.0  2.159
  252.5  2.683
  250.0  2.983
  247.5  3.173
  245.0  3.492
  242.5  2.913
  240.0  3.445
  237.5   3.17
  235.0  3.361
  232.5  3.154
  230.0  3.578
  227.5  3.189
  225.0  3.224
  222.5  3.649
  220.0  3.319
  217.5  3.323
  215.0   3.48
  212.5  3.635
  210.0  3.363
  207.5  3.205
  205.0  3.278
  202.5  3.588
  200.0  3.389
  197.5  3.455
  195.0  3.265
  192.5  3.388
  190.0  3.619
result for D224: 3.35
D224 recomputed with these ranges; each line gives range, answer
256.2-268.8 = 1.79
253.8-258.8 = 2.03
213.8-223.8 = 3.44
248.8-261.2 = 2.3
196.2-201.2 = 3.42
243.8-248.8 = 3.33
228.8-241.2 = 3.34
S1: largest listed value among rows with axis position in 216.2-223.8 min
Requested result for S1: 3.649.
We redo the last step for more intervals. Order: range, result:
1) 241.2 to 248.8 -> 3.492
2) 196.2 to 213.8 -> 3.635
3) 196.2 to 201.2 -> 3.455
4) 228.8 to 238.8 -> 3.578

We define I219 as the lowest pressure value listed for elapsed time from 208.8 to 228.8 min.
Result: 3.189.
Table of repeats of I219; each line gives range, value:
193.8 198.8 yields 3.265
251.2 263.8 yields 1.757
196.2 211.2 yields 3.205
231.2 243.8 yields 2.913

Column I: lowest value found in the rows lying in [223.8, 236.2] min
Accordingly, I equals 3.154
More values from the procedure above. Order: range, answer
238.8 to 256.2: 2.159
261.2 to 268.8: 1.745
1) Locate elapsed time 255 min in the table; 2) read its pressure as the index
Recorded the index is 2.159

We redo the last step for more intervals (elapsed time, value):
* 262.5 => 1.775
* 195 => 3.265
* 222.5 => 3.649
